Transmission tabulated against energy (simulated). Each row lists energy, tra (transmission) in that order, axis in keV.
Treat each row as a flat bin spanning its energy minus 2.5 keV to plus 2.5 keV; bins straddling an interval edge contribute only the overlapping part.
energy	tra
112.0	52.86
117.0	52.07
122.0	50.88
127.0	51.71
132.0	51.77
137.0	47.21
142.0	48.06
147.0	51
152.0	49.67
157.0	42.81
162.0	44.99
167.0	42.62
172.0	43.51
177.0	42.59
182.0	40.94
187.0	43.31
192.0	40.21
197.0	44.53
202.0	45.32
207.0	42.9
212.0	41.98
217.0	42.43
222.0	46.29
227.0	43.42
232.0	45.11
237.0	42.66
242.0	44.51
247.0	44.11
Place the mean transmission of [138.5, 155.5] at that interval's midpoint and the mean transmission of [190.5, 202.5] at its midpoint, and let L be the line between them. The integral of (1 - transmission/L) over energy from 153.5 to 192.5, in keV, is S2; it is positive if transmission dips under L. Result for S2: 2.6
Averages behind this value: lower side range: 49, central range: 42.9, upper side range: 43.3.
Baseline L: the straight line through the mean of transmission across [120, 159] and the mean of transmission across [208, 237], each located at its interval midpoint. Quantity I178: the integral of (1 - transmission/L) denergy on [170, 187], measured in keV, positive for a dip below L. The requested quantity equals 1.5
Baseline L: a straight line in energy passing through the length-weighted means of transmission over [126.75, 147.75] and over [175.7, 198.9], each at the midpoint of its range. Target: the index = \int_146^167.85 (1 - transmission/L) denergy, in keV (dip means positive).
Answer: 0.29 keV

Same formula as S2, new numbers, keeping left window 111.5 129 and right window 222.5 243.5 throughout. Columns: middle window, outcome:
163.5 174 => 1.1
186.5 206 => 1.4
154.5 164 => 1.0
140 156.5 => 0.4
